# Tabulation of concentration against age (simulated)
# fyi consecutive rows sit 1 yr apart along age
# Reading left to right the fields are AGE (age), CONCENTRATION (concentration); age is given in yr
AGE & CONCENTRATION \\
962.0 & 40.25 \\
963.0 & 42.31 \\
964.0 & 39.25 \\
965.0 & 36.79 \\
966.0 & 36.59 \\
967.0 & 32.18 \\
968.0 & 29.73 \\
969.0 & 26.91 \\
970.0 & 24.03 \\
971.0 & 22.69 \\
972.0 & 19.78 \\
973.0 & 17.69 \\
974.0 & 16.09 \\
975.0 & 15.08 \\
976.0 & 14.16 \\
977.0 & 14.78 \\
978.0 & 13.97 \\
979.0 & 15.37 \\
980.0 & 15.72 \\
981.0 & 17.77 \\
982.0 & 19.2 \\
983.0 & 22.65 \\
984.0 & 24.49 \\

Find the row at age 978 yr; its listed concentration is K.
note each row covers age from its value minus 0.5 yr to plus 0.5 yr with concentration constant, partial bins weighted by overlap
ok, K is 13.97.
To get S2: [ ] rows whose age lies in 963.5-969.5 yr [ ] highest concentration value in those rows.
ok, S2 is 39.25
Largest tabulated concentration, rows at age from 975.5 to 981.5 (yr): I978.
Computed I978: 17.77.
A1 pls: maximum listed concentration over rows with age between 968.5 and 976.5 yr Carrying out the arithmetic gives 26.91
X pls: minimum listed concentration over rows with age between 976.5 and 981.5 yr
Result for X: 13.97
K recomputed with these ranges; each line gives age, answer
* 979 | 15.37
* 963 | 42.31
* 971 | 22.69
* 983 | 22.65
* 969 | 26.91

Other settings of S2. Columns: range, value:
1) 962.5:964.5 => 42.31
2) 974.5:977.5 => 15.08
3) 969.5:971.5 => 24.03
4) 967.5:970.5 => 29.73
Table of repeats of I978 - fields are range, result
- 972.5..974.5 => 17.69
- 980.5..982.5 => 19.2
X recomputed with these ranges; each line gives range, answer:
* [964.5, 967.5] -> 32.18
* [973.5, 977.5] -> 14.16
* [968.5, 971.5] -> 22.69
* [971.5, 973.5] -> 17.69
